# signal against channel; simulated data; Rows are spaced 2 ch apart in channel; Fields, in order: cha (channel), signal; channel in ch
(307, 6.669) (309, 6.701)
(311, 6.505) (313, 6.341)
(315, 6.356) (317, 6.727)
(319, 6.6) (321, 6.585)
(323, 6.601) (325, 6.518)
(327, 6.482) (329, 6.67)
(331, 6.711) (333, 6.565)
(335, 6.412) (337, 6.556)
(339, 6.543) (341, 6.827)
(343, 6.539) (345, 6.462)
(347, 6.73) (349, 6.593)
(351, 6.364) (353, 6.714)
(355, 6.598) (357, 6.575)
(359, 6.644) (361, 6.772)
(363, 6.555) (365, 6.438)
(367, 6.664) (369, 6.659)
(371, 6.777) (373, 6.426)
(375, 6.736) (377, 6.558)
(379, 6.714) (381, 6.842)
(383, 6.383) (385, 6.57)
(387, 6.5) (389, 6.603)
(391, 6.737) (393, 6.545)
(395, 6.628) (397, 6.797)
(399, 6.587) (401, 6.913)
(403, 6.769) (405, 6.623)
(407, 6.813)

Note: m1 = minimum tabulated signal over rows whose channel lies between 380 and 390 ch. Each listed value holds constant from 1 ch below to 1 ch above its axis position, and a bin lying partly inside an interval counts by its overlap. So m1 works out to 6.383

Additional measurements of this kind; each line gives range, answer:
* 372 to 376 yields 6.426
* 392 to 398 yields 6.545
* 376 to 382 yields 6.558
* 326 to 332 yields 6.482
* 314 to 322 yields 6.356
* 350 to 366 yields 6.364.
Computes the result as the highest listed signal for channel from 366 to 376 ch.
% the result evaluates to 6.777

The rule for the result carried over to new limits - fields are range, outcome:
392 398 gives 6.797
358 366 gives 6.772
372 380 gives 6.736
